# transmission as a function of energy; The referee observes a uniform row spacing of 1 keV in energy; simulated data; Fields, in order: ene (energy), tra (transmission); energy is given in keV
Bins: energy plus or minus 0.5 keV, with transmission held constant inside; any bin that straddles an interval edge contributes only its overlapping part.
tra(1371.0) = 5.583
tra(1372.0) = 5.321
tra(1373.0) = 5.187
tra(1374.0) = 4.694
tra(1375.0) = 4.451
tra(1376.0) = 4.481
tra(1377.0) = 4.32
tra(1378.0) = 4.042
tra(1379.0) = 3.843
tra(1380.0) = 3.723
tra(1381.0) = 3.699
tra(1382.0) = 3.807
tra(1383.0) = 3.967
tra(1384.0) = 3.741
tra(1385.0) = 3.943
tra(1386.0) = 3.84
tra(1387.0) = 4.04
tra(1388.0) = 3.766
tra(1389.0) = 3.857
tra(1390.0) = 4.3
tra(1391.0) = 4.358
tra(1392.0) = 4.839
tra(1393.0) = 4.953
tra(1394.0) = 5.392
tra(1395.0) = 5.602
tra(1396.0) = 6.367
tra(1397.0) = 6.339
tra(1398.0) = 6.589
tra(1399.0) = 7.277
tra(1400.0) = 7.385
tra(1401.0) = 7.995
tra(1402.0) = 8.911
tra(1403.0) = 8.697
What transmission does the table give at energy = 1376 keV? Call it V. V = 4.481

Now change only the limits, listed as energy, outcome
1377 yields 4.32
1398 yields 6.589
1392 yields 4.839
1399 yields 7.277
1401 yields 7.995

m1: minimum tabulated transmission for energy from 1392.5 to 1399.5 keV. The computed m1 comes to 4.953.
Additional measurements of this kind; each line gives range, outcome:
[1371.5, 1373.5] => 5.187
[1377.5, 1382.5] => 3.699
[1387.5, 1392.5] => 3.766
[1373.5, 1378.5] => 4.042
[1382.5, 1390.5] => 3.741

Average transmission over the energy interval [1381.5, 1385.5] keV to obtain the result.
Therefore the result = 3.86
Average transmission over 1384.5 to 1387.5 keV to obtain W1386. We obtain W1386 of 3.94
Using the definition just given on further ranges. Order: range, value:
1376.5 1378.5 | 4.18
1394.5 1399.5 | 6.43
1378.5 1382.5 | 3.77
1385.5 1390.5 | 3.96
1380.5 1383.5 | 3.82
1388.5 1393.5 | 4.46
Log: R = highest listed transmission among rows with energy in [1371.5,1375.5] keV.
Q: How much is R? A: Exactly 5.321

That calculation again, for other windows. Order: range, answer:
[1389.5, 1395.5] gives 5.602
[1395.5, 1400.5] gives 7.385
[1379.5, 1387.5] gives 4.04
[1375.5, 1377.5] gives 4.481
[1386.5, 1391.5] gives 4.358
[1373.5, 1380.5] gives 4.694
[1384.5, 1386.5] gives 3.943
